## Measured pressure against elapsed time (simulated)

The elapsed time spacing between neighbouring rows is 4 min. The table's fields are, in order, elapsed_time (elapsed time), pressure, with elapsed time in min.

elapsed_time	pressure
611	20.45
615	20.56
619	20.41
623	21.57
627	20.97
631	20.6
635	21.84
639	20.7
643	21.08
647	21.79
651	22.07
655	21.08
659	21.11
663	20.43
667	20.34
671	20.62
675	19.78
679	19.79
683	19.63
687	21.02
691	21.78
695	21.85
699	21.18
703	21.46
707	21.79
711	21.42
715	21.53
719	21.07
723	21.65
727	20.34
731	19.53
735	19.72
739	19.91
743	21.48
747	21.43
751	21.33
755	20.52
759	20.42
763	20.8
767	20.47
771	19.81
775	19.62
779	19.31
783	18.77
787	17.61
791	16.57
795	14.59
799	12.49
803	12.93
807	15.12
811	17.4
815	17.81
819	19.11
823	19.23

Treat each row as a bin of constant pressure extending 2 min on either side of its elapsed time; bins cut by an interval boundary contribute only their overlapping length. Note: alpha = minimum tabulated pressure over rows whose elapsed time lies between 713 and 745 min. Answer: 19.53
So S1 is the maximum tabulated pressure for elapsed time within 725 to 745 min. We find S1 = 21.48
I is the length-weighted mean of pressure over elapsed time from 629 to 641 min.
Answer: 21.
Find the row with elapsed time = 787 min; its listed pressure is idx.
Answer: 17.61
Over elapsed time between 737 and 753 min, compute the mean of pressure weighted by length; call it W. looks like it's 21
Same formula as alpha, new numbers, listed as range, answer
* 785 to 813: 12.49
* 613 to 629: 20.41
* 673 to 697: 19.63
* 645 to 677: 19.78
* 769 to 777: 19.62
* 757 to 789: 17.61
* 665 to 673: 20.34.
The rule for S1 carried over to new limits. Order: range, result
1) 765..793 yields 20.47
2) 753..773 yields 20.8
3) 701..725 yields 21.79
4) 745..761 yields 21.43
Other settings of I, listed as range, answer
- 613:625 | 20.8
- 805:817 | 16.8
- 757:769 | 20.6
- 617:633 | 20.9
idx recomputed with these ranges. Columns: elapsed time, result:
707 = 21.79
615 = 20.56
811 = 17.4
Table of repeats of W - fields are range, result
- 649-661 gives 21.4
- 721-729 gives 21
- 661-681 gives 20.2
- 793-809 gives 13.8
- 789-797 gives 15.6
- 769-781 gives 19.6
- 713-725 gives 21.4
